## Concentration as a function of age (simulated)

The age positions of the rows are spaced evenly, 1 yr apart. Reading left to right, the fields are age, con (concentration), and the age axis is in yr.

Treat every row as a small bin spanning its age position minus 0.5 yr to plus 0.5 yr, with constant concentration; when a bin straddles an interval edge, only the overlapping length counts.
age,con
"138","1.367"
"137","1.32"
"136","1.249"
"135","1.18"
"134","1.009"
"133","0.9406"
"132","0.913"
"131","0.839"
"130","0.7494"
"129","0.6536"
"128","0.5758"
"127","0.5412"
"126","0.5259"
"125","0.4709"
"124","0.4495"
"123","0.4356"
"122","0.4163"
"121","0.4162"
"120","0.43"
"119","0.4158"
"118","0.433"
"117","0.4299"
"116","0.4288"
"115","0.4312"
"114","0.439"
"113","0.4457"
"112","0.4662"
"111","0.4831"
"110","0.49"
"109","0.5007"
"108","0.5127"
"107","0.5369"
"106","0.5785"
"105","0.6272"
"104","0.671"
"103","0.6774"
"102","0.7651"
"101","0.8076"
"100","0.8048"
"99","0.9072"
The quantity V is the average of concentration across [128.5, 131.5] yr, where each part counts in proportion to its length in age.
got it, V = 0.747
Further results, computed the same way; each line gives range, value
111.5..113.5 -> 0.456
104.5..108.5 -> 0.564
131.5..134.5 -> 0.954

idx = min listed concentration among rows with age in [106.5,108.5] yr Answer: 0.5127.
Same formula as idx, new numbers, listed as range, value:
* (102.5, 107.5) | 0.5369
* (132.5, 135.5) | 0.9406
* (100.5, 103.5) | 0.6774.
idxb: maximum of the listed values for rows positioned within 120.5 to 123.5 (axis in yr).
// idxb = 0.4356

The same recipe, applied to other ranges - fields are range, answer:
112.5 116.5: 0.4457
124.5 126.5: 0.5259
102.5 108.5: 0.6774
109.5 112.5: 0.49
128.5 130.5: 0.7494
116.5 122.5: 0.433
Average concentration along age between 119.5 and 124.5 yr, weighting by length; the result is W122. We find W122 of 0.43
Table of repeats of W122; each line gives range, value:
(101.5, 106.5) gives 0.664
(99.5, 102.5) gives 0.792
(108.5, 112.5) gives 0.485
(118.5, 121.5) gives 0.421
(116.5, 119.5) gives 0.426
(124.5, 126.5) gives 0.498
